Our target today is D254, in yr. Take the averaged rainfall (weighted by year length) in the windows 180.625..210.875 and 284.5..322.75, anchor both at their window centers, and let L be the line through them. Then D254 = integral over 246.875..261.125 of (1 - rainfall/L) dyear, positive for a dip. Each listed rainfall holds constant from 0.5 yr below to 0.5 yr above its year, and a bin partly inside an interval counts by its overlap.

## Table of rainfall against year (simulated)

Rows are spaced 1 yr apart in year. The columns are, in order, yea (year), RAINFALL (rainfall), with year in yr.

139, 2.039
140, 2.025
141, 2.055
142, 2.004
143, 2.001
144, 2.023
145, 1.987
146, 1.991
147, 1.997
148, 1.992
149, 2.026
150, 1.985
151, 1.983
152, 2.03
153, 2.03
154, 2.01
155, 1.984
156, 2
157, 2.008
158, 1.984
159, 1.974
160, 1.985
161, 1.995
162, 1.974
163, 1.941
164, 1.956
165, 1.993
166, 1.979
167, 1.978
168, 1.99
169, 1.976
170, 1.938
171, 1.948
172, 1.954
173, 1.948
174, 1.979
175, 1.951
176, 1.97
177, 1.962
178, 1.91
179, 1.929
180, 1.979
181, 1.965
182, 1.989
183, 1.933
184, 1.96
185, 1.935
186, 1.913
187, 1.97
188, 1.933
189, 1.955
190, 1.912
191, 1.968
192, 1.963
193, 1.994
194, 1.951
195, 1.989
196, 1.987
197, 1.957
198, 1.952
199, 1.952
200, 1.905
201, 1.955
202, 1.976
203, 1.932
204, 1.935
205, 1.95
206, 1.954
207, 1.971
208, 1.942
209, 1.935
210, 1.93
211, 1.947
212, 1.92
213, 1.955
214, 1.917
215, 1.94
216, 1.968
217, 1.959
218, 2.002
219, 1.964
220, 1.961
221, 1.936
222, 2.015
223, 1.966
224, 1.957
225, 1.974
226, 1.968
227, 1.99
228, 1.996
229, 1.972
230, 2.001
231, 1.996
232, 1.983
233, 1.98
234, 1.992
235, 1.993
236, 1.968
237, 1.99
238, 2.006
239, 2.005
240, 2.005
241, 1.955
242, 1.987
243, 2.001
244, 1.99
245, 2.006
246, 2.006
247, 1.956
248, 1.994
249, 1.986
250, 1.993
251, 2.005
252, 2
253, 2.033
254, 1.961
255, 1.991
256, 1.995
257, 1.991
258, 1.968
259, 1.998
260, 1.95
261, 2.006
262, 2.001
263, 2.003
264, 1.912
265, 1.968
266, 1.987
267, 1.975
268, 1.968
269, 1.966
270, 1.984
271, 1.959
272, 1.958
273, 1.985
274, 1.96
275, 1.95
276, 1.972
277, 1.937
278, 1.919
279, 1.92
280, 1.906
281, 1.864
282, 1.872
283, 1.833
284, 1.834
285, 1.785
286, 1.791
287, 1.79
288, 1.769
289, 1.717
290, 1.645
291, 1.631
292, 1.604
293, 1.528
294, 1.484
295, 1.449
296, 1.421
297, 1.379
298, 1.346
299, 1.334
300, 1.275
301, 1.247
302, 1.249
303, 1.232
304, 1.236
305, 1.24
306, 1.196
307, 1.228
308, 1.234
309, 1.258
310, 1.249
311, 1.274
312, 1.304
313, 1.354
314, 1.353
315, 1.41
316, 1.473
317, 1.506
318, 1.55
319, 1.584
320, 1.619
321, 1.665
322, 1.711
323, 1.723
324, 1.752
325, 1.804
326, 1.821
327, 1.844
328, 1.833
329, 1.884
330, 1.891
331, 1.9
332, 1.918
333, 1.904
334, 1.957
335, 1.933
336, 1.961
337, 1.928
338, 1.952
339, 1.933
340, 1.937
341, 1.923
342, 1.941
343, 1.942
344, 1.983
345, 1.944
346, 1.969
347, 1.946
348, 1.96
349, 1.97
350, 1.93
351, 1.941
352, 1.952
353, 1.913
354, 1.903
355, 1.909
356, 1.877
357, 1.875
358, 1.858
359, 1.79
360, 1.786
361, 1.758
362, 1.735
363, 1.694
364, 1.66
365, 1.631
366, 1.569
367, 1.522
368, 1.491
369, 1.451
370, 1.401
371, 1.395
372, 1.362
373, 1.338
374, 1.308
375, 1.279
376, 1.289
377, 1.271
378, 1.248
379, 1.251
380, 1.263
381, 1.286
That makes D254 -2.6 yr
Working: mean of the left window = 1.95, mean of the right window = 1.45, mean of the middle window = 1.99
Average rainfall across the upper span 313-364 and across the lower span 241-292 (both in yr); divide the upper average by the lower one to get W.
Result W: 0.94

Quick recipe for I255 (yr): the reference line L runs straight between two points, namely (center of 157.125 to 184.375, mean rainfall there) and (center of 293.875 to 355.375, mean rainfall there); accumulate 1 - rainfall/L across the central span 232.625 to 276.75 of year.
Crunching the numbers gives -4.5 yr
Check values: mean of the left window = 1.97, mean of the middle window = 1.98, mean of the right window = 1.66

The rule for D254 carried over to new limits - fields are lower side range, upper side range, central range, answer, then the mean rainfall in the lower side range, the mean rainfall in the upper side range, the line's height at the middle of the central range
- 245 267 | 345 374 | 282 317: 7.98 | 1.99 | 1.73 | 1.88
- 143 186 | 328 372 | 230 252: -0.88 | 1.98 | 1.83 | 1.91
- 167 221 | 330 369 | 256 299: 1.69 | 1.95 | 1.86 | 1.9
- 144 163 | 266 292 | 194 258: -1.62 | 2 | 1.87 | 1.92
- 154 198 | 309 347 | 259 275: -1.23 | 1.96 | 1.74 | 1.83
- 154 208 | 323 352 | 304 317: 4.18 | 1.96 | 1.91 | 1.92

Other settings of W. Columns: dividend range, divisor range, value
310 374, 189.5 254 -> 0.88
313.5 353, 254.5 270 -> 0.92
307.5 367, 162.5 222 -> 0.90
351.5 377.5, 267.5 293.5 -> 0.87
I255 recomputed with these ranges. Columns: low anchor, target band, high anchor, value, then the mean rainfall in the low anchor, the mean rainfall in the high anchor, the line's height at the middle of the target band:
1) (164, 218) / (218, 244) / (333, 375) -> -0.97 yr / 1.95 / 1.78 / 1.91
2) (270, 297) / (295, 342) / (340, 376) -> 4.72 yr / 1.78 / 1.74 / 1.76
